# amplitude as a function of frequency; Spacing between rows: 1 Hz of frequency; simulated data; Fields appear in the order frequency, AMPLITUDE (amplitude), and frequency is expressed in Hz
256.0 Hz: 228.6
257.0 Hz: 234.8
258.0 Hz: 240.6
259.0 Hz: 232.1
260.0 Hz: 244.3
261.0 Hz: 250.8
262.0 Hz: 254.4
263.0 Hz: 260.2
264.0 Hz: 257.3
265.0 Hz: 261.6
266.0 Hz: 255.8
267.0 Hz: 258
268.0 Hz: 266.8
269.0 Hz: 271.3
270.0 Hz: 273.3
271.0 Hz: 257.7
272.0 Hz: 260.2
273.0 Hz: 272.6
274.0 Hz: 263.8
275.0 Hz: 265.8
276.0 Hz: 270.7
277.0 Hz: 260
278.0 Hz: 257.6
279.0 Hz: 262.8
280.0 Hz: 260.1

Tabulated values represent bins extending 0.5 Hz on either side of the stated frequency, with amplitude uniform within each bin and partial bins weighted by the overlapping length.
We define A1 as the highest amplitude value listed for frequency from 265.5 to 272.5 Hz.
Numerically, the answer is 273.3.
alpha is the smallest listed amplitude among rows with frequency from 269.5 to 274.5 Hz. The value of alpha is 257.7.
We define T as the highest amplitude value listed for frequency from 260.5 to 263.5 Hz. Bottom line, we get 260.2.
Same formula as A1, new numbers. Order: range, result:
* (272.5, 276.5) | 272.6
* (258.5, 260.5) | 244.3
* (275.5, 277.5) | 270.7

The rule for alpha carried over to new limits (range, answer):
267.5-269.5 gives 266.8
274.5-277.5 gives 260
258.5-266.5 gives 232.1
